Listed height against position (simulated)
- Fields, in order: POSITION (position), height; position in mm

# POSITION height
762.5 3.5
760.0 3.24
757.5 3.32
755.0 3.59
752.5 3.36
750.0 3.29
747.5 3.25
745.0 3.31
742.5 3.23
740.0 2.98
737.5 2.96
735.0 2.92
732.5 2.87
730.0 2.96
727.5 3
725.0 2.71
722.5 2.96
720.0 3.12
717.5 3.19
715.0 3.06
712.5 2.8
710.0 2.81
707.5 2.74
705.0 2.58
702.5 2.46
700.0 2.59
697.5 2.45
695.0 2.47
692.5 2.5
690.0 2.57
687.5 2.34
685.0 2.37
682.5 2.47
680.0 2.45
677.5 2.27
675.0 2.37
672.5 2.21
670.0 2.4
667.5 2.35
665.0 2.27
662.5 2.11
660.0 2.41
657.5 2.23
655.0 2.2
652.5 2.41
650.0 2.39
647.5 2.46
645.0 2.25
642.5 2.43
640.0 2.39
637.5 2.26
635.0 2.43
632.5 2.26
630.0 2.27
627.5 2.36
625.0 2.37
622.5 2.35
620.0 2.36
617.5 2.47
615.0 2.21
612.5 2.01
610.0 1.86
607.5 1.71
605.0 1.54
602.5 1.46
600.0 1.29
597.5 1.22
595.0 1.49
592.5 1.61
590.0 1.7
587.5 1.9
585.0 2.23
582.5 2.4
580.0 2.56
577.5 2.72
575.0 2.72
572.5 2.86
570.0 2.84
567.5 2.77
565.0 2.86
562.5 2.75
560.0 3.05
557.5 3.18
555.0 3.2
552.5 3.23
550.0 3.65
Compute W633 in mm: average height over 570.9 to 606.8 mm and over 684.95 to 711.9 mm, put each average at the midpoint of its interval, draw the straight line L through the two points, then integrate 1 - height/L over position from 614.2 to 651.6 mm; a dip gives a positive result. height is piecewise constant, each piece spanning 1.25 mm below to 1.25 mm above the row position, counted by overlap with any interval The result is -2.4 mm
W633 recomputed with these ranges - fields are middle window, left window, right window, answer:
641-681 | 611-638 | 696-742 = 2.9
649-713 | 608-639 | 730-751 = 5.7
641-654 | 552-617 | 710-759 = 1.2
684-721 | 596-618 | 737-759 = 1.4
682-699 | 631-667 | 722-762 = 1.4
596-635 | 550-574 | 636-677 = 9.1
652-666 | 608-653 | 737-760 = 1.5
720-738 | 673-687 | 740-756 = 0.7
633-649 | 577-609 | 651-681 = -1.7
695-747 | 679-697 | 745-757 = 0.8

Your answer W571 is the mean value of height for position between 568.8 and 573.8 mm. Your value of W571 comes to 2.85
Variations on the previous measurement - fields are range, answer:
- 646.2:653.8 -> 2.42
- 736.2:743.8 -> 3.06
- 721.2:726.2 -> 2.84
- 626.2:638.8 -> 2.32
